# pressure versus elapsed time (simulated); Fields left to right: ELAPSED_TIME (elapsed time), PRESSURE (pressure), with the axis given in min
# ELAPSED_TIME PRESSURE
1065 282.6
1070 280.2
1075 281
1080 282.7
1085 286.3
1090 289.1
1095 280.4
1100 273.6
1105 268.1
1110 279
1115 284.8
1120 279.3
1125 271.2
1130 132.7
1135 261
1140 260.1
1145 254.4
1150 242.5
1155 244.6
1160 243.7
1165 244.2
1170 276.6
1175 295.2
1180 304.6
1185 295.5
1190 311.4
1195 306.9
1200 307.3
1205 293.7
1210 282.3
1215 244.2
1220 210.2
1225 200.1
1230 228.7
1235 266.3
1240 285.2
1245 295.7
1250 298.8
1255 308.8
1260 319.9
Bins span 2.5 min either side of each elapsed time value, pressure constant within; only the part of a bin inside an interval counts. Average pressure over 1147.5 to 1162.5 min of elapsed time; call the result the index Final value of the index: 244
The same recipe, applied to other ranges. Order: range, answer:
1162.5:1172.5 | 260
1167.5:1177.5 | 286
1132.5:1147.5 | 258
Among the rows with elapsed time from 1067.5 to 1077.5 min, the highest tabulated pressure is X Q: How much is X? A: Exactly 281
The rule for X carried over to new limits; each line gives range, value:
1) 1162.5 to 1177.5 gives 295.2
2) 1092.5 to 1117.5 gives 284.8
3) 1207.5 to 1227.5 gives 282.3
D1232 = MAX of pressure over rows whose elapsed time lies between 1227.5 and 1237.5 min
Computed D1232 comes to 266.3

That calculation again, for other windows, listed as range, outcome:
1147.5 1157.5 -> 244.6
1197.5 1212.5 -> 307.3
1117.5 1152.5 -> 279.3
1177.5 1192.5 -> 311.4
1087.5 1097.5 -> 289.1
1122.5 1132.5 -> 271.2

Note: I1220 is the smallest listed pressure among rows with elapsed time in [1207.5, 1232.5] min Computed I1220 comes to 200.1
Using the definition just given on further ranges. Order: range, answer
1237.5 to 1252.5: 285.2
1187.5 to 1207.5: 293.7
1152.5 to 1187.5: 243.7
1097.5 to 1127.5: 268.1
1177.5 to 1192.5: 295.5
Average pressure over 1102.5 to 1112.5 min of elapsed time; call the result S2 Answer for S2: 274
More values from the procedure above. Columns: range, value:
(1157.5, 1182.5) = 273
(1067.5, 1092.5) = 284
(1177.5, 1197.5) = 305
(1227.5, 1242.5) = 260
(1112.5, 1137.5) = 246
